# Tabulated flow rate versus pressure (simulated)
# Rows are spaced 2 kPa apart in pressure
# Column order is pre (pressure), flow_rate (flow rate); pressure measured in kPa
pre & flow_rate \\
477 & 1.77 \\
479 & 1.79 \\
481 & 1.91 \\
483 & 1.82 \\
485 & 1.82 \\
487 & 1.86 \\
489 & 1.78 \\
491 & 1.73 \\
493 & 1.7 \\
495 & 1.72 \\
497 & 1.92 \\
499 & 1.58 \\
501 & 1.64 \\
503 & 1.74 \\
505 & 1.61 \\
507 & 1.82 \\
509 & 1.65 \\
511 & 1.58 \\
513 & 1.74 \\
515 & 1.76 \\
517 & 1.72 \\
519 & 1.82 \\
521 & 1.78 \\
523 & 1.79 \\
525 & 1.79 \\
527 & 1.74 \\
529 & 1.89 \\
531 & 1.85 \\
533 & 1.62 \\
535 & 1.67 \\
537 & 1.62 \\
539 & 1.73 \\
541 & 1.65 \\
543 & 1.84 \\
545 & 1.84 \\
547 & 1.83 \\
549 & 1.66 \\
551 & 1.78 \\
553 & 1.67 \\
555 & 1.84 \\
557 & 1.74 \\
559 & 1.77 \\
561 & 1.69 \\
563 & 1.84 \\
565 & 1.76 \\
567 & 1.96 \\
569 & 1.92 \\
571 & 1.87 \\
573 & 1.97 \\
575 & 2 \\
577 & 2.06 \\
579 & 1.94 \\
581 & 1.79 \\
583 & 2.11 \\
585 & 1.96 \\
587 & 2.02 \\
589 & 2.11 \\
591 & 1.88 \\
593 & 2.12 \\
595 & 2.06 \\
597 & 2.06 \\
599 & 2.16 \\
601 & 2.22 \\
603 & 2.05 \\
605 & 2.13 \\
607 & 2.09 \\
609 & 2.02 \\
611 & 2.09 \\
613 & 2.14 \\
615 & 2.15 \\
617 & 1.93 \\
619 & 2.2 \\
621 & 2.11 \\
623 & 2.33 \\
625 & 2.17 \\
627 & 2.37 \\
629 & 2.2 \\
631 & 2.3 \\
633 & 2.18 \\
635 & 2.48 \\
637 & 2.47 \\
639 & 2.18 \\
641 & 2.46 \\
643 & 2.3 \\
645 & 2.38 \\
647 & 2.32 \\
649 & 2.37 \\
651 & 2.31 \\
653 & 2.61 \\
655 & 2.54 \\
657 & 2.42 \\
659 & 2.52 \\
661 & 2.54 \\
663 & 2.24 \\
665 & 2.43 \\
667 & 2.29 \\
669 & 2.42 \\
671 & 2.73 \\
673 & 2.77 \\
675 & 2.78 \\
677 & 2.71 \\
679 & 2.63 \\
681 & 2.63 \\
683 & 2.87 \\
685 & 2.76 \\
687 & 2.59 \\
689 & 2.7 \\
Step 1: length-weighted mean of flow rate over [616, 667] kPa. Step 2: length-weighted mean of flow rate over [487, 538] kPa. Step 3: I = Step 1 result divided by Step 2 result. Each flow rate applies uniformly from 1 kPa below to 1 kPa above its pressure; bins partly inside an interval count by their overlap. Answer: 1.35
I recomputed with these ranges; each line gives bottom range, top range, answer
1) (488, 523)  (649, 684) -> 1.48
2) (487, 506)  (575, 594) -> 1.16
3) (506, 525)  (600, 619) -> 1.20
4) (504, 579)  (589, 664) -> 1.26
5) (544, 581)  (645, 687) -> 1.38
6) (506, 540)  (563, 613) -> 1.16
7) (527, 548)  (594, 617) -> 1.20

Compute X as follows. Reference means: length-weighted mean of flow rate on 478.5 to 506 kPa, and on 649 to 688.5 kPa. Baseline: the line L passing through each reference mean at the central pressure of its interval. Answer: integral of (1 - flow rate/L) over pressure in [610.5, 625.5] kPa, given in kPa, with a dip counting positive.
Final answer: 1.2 kPa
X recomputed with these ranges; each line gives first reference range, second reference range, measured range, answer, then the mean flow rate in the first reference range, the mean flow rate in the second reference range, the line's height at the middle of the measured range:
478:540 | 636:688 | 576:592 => 1.0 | 1.75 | 2.51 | 2.12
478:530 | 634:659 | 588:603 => 0.6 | 1.76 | 2.41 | 2.18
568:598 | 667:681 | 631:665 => 0.9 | 1.99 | 2.64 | 2.46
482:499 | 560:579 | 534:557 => 1.5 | 1.78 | 1.9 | 1.86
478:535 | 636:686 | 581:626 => 2.8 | 1.75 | 2.51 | 2.23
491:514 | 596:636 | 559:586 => 1.1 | 1.7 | 2.17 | 1.99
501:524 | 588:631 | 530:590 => 2.7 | 1.72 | 2.13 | 1.92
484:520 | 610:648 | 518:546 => 1.4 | 1.73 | 2.25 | 1.86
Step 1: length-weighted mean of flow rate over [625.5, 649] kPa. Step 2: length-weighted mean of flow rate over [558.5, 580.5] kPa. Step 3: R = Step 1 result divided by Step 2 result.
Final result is 1.23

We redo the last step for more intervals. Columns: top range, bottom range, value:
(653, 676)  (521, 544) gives 1.44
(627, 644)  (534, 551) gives 1.34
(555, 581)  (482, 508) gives 1.07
